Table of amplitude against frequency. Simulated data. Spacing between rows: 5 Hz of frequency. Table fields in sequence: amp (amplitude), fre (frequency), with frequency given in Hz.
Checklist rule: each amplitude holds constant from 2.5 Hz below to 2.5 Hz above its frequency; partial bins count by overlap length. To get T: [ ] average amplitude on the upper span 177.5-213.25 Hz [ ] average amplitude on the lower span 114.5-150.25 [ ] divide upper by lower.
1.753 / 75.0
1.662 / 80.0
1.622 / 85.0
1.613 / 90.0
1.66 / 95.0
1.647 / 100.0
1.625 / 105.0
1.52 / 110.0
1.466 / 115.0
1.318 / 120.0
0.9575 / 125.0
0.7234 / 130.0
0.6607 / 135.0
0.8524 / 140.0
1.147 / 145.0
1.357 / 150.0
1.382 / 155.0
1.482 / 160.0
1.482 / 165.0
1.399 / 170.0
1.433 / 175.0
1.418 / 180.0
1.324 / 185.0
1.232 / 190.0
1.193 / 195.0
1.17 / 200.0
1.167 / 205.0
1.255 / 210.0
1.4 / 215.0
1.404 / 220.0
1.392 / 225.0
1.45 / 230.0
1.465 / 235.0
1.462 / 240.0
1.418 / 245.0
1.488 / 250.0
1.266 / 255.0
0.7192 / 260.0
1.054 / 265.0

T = 1.2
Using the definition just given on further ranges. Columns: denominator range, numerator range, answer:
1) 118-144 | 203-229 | 1.47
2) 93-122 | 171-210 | 0.83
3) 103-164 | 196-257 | 1.12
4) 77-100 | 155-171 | 0.88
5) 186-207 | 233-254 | 1.20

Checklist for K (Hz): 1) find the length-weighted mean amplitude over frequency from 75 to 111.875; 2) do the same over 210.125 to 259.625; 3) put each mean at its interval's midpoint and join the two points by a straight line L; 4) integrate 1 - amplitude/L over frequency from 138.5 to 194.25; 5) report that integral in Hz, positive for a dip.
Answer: 6.5 Hz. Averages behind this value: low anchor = 1.63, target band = 1.32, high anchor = 1.38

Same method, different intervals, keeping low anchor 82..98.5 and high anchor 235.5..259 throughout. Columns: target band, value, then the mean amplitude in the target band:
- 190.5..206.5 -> 2.95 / 1.18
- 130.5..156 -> 8.39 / 1.03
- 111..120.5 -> 0.97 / 1.43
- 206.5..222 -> 0.93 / 1.34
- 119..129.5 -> 3.62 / 1.03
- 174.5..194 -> 1.91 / 1.33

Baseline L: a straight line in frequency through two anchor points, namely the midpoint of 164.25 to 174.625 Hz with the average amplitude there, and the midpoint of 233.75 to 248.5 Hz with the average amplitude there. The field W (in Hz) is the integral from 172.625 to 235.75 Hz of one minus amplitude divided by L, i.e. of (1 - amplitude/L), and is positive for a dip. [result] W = 5.0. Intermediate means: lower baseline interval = 1.43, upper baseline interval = 1.45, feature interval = 1.33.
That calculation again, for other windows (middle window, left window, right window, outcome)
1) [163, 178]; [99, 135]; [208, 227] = -1.4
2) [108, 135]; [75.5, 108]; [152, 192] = 7.2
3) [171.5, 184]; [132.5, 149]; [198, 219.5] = -3.4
